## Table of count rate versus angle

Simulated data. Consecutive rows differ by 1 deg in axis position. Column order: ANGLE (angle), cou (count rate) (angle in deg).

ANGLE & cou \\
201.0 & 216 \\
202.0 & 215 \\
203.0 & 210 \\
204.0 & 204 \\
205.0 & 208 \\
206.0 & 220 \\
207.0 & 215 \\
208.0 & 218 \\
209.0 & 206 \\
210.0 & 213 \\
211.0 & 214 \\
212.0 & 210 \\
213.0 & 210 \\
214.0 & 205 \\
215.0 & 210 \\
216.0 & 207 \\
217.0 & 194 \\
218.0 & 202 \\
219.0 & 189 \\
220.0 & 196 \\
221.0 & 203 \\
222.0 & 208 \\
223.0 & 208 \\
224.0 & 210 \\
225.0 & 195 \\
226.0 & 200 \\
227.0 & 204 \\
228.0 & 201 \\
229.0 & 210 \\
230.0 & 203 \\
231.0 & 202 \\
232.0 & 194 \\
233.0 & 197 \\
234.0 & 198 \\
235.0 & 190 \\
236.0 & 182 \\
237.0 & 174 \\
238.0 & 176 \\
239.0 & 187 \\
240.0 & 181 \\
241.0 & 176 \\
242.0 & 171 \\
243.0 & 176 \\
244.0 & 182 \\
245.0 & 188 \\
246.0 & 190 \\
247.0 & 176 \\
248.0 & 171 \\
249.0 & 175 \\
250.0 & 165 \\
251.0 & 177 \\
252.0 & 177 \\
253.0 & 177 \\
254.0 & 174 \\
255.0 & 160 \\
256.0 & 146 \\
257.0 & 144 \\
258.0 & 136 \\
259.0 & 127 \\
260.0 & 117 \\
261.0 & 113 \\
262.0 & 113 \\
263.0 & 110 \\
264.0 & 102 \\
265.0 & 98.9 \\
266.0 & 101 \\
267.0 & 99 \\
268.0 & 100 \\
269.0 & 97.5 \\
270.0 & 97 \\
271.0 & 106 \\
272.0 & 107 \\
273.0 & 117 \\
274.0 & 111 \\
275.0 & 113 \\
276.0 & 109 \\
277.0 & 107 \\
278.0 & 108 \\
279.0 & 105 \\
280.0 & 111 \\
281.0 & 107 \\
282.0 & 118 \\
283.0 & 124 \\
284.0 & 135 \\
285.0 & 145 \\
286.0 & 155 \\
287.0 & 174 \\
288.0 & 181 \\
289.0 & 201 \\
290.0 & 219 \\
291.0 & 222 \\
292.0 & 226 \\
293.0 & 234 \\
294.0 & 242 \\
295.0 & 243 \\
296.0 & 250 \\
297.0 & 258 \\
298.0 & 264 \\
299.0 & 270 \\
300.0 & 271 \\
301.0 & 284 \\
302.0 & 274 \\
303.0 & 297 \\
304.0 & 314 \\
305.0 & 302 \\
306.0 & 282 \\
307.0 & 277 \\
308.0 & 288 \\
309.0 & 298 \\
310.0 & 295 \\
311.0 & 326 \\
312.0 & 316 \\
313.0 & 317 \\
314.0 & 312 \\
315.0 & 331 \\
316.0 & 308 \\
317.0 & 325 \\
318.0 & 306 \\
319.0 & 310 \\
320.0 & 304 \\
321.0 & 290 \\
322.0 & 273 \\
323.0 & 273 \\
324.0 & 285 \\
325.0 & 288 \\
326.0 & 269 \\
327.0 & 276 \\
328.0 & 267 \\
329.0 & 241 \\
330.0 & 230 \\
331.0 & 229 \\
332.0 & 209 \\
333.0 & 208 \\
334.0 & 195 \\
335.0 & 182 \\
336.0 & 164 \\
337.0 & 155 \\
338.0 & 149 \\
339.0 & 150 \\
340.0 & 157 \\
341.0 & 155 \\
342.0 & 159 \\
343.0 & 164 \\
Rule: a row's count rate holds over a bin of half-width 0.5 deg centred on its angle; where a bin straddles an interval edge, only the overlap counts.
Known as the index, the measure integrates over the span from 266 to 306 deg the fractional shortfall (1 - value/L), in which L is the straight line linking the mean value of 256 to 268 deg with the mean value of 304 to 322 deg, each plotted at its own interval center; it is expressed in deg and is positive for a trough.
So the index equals 6.2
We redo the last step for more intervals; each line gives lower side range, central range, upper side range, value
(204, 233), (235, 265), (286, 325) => 9.1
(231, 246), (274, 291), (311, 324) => 7.6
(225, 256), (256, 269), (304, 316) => 6.3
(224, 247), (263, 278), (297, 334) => 8.2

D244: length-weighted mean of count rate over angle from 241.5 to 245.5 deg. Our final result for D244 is 179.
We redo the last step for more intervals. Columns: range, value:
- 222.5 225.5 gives 204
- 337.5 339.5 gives 150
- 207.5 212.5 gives 212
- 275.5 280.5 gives 108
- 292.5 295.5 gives 240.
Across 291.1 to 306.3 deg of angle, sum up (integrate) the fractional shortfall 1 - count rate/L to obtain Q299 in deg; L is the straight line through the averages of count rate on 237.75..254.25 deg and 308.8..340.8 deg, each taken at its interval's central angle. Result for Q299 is -2.3 deg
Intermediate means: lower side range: 178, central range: 266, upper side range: 256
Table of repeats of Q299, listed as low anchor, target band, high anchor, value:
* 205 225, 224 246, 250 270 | -2.26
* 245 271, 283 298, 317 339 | -1.40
